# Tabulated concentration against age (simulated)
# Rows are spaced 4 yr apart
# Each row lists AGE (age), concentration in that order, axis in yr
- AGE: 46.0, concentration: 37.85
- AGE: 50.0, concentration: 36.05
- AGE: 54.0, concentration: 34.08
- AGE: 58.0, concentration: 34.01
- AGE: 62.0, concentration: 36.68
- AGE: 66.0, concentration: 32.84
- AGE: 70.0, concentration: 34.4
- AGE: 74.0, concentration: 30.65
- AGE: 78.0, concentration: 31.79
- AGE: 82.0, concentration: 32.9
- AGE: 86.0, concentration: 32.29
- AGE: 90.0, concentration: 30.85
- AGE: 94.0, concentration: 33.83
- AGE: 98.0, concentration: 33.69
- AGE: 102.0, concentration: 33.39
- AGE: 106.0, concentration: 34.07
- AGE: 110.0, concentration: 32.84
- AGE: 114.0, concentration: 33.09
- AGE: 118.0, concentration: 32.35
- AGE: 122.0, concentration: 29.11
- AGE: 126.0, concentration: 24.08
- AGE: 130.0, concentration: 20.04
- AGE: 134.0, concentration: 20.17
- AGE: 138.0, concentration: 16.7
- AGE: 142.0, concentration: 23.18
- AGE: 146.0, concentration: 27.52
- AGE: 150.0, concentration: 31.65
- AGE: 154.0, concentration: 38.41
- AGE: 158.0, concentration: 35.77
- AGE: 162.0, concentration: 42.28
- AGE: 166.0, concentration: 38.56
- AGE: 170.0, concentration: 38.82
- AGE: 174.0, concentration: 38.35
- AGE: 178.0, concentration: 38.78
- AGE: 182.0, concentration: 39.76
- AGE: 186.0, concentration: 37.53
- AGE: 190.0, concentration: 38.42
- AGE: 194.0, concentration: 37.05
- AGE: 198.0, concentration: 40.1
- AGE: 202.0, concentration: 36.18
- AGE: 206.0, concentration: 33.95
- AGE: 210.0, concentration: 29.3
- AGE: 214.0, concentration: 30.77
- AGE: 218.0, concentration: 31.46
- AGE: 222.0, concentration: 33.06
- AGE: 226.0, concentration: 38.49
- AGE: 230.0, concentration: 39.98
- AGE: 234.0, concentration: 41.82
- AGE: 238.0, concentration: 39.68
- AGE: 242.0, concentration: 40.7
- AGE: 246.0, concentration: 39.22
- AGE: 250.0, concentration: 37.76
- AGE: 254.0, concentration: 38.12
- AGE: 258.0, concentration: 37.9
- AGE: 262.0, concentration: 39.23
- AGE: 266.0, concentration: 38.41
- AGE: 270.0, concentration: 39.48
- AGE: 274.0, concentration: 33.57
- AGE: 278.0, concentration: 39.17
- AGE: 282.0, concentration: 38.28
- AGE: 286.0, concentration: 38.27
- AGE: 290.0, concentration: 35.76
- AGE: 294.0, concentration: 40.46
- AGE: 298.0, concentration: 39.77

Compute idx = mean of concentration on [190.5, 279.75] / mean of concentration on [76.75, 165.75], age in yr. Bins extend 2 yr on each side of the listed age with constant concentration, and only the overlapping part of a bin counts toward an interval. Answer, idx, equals 1.2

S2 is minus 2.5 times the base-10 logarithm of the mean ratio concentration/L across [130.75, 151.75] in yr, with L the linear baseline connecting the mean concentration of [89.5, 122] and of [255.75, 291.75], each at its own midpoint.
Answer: 0.40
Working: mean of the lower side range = 32.9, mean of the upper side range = 37.8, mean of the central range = 23.5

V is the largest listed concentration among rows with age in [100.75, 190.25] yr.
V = 42.28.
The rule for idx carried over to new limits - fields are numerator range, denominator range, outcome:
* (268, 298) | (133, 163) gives 1.29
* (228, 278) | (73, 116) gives 1.19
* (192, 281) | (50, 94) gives 1.12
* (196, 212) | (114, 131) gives 1.27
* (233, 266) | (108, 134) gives 1.40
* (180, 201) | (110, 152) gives 1.47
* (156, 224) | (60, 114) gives 1.10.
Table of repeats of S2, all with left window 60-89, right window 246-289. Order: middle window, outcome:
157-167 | -0.11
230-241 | -0.10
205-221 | 0.17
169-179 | -0.09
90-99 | 0.01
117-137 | 0.37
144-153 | 0.15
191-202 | -0.06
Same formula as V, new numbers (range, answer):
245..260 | 39.22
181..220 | 40.1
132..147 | 27.52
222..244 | 41.82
